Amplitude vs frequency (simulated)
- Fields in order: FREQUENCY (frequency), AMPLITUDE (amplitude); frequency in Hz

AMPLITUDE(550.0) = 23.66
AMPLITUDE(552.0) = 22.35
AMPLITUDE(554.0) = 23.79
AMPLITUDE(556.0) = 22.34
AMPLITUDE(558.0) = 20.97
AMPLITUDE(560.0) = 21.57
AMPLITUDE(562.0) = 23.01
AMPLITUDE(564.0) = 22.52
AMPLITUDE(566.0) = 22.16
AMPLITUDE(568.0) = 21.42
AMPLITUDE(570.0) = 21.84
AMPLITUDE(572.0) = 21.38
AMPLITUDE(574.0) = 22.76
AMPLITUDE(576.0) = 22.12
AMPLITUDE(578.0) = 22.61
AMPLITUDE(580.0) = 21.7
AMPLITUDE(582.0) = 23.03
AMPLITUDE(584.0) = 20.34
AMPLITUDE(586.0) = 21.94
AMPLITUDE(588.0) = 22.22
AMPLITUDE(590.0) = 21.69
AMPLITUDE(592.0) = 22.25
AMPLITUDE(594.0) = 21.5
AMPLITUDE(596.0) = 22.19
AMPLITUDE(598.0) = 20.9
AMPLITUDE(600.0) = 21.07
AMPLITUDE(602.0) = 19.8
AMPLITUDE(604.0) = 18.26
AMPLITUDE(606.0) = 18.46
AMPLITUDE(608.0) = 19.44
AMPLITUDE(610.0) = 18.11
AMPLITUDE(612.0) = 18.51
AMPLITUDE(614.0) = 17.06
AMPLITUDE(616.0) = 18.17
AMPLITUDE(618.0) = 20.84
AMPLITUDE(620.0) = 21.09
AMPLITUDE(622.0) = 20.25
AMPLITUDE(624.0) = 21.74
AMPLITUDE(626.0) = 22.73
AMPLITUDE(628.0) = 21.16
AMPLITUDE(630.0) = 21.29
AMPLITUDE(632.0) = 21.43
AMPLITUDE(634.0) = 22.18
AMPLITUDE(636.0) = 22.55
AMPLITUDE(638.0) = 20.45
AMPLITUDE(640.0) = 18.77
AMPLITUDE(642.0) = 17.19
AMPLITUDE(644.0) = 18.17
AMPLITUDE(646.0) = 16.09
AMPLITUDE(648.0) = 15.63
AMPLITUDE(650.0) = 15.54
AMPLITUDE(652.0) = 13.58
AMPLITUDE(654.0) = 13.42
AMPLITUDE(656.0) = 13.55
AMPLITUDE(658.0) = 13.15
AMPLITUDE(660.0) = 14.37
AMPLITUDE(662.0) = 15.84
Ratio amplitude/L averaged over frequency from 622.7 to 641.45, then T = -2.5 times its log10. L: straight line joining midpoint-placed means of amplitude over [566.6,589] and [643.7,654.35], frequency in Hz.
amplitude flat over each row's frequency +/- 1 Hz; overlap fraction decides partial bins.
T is -0.25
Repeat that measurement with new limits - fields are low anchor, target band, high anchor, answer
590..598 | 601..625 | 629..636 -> 0.13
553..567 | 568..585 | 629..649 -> -0.01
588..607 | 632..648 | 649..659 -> -0.23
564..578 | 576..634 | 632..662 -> -0.06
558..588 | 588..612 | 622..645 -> 0.06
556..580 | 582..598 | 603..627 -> -0.05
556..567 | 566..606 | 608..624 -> -0.03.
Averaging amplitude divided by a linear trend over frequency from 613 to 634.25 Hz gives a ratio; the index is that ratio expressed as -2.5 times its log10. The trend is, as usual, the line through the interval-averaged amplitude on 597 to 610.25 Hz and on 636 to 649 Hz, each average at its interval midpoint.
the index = -0.11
